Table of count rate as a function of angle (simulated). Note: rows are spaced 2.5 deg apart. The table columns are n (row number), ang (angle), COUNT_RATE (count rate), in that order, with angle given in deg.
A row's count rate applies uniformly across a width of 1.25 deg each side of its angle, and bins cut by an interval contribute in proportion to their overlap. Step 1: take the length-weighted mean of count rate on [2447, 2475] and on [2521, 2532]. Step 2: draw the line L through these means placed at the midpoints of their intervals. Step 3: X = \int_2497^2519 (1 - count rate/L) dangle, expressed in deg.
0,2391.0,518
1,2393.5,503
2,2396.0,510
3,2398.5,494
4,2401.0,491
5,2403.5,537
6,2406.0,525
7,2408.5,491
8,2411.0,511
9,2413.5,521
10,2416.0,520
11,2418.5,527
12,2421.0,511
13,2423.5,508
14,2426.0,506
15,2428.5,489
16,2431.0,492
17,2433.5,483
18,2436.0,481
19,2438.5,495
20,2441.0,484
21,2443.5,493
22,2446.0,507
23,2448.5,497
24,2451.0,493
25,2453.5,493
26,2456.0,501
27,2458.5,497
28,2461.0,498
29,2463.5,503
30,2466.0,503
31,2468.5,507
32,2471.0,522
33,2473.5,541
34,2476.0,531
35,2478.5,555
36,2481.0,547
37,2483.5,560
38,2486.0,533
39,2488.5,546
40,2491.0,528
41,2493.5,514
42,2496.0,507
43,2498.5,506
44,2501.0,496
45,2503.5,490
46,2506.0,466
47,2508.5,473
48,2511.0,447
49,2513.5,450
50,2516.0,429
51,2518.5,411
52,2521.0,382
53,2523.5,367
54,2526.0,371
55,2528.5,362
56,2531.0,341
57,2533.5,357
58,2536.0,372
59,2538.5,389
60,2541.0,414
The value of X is -3.4 deg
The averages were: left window 505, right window 363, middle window 465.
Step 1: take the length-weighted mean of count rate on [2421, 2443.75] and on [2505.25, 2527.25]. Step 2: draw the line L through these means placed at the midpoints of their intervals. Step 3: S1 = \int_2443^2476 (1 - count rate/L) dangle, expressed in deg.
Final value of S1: -2.5 deg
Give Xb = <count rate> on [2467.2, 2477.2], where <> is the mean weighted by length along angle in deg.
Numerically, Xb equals 525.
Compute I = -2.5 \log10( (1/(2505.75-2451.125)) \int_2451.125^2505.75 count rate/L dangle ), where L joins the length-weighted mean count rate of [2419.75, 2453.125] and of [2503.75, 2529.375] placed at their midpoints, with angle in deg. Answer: -0.14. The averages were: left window 495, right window 419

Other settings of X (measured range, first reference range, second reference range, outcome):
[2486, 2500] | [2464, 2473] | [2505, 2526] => -1.6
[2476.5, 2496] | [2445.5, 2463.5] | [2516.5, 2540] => -4.1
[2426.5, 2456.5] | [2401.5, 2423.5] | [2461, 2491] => 1.7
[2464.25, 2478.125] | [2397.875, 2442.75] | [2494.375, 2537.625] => -1.8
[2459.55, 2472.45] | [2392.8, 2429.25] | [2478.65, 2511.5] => 0.1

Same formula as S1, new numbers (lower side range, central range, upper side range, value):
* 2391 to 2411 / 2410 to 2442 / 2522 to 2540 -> -1.4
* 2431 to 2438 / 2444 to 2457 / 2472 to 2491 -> 0.2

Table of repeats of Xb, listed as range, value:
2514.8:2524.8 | 397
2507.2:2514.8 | 457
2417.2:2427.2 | 513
